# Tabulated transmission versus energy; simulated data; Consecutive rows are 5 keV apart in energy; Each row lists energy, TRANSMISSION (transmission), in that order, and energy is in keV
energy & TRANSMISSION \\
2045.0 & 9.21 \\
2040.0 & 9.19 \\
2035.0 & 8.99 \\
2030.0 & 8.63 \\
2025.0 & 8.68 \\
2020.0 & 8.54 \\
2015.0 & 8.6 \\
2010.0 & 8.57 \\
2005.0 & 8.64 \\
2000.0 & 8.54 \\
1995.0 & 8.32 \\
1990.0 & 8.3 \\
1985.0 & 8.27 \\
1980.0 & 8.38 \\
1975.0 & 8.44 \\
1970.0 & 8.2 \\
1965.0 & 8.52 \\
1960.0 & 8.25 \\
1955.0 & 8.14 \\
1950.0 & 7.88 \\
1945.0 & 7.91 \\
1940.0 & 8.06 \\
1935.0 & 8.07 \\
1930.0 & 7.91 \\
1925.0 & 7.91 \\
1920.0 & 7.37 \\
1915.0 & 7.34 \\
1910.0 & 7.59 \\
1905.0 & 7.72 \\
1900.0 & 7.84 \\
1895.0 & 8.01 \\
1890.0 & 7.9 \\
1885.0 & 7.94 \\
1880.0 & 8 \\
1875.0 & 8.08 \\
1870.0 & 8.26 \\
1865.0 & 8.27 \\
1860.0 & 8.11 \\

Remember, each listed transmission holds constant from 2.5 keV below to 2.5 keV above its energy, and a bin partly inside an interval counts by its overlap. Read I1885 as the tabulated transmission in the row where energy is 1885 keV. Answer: 7.94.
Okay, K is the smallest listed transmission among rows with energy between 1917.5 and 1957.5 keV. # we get 7.37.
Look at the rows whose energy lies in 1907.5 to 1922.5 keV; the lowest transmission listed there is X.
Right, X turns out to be 7.34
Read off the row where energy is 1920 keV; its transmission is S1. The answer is 7.37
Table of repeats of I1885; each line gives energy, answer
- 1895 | 8.01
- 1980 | 8.38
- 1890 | 7.9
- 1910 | 7.59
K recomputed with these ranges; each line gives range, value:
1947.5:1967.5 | 7.88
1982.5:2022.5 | 8.27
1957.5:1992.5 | 8.2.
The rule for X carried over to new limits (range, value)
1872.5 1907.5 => 7.72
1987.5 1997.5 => 8.3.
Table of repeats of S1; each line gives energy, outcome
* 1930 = 7.91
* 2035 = 8.99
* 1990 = 8.3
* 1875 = 8.08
